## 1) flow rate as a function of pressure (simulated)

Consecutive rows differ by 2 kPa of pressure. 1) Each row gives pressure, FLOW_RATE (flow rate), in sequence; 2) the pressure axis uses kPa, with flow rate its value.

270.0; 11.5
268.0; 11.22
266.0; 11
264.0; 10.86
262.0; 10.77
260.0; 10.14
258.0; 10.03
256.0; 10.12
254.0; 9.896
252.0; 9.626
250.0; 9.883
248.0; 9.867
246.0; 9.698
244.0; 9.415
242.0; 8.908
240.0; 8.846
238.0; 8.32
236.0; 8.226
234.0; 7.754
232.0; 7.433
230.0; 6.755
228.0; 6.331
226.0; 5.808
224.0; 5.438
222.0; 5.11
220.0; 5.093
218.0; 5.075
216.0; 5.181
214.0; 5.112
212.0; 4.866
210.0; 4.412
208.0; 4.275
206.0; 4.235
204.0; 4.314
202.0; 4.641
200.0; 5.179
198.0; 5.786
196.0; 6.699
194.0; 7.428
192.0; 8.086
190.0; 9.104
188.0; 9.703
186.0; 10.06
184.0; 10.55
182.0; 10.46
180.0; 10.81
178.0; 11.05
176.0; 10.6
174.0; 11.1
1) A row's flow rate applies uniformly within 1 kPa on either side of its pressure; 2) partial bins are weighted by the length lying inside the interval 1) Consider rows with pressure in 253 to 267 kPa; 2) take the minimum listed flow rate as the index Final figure 9.896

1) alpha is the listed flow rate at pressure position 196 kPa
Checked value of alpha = 6.699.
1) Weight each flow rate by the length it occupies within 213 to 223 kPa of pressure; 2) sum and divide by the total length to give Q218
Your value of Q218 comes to 5.11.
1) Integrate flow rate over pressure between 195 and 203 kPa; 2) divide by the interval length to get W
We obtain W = 5.58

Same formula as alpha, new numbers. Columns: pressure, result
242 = 8.908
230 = 6.755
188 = 9.703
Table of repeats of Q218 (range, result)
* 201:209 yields 4.37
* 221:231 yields 5.89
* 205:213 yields 4.45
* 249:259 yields 9.91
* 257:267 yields 10.6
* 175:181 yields 10.8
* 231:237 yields 7.8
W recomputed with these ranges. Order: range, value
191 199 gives 7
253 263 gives 10.2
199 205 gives 4.71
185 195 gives 8.88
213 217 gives 5.15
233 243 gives 8.41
